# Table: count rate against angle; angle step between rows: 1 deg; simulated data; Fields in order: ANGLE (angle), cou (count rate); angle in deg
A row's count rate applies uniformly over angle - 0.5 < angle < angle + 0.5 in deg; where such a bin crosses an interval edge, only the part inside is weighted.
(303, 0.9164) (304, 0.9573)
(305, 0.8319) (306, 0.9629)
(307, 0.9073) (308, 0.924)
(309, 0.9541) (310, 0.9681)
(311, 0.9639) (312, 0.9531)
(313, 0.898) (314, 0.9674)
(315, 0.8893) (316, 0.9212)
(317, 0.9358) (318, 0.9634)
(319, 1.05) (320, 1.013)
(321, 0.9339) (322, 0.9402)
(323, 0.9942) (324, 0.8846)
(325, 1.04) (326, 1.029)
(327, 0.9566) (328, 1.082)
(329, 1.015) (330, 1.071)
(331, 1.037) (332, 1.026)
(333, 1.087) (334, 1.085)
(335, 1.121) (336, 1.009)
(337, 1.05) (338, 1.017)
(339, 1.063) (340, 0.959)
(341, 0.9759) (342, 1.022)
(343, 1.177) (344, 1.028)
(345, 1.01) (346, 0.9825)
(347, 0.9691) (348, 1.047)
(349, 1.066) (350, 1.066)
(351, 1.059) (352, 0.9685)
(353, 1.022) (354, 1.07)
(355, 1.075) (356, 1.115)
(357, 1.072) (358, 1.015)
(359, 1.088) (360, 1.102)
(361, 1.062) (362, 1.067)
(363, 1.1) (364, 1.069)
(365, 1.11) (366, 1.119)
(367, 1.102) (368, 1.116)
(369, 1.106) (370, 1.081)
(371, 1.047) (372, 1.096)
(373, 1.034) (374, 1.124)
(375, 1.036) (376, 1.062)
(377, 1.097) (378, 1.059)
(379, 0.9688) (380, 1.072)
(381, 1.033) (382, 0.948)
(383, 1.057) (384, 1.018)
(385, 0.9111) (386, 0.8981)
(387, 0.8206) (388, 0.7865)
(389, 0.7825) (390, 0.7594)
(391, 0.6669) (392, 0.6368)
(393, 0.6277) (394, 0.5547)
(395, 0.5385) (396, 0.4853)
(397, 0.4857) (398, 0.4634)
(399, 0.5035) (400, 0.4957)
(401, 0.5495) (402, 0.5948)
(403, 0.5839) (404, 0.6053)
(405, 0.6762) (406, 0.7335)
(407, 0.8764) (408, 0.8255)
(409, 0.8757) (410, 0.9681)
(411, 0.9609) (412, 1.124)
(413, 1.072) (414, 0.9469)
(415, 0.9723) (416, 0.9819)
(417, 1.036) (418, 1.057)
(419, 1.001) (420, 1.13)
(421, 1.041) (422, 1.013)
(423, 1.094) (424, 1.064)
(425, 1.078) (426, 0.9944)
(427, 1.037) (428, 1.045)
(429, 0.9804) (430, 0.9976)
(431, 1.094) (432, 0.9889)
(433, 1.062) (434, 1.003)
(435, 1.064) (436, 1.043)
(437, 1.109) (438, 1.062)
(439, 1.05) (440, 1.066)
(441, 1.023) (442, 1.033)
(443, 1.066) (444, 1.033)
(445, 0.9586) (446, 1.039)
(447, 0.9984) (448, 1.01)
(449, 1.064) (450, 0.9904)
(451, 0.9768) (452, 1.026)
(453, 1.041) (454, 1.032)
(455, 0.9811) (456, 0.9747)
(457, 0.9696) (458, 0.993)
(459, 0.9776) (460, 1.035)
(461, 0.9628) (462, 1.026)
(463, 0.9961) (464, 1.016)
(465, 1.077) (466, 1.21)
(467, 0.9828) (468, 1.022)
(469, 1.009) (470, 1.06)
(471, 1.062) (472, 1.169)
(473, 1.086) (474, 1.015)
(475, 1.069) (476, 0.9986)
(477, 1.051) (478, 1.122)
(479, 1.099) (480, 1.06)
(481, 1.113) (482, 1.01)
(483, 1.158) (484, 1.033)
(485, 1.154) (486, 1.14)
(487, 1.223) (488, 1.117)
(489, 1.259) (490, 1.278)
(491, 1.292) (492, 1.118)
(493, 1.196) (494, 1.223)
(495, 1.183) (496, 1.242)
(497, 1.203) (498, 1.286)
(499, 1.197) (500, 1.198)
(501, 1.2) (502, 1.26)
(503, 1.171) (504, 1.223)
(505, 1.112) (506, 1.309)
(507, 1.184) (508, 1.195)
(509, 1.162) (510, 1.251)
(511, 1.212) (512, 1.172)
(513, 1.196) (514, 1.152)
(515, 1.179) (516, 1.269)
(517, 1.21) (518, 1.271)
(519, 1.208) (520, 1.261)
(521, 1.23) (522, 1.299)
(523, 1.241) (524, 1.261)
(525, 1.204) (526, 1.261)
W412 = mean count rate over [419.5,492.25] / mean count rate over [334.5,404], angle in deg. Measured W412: 1.1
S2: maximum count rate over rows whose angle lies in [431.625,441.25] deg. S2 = 1.109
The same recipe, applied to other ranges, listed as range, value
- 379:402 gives 1.072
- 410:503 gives 1.292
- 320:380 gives 1.177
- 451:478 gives 1.21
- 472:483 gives 1.169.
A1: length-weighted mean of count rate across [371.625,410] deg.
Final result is 0.8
